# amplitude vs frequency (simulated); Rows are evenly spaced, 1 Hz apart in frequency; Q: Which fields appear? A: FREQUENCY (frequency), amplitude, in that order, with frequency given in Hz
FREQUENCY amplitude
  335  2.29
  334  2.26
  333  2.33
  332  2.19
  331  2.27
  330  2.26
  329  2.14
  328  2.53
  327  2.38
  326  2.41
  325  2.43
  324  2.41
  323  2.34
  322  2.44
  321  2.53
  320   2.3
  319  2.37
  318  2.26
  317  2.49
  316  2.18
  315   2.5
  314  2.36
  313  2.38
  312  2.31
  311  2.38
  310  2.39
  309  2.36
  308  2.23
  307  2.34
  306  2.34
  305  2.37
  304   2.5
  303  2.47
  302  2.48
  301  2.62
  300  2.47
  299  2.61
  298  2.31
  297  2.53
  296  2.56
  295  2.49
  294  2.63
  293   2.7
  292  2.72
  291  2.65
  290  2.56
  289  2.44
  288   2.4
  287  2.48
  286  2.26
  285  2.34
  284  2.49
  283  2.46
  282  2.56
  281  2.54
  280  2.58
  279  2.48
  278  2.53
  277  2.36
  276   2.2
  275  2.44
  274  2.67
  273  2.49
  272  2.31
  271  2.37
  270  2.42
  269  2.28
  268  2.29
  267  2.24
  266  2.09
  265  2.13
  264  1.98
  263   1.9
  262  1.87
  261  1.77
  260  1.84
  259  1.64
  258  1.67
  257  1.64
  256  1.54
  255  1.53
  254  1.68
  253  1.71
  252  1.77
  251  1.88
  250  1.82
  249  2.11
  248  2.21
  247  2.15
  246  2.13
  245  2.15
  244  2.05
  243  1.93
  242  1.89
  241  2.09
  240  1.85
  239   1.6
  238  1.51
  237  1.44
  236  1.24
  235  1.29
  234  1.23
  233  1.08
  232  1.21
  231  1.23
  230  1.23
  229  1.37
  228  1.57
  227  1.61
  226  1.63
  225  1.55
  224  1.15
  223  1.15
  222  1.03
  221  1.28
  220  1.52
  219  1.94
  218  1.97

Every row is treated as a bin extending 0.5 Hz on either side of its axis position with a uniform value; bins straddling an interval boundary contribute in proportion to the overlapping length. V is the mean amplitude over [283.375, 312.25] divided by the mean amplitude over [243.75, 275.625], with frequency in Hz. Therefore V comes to 1.2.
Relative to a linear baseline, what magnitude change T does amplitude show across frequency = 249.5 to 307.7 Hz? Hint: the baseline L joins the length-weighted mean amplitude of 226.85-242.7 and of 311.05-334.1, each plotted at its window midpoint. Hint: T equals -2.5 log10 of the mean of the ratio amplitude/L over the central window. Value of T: -0.18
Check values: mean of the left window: 1.47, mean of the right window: 2.35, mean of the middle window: 2.27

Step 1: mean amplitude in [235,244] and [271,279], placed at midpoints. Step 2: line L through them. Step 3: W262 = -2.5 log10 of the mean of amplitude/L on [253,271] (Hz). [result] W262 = 0.13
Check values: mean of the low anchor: 1.69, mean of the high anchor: 2.43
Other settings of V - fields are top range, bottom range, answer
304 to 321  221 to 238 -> 1.79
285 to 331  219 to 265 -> 1.47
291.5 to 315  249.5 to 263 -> 1.42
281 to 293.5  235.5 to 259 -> 1.39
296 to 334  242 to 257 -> 1.26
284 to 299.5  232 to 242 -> 1.69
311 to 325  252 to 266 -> 1.34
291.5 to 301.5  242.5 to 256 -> 1.34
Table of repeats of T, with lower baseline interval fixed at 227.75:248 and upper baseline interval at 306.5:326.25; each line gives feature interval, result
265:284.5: -0.21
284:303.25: -0.17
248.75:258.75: 0.03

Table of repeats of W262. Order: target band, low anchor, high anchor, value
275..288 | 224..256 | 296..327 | -0.167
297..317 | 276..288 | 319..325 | 0.007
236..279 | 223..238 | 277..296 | -0.056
